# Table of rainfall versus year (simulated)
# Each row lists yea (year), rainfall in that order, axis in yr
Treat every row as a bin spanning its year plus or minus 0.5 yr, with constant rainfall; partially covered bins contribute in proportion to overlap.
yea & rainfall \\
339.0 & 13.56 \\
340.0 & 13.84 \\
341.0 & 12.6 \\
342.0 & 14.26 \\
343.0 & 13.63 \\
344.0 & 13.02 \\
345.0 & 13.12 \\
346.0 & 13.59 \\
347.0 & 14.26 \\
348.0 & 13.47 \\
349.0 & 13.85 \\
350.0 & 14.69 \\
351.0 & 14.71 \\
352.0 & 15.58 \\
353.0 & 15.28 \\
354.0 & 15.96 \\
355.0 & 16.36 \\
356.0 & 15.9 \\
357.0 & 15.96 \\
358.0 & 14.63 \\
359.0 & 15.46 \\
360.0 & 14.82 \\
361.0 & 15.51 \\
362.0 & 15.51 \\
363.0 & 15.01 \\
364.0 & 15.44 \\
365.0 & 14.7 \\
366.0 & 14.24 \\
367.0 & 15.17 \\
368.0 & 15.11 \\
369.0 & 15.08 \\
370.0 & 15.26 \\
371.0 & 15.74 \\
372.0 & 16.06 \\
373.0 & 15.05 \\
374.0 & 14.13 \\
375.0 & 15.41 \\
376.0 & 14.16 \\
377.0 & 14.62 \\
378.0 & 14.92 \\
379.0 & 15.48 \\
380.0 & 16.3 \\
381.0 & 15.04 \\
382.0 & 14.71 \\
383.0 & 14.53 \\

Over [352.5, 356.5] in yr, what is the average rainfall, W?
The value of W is 15.9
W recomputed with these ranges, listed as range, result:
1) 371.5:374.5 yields 15.1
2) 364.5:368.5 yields 14.8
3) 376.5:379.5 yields 15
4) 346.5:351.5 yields 14.2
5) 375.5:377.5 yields 14.4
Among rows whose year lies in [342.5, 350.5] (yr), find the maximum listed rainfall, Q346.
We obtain 14.69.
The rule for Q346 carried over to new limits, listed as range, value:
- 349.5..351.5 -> 14.71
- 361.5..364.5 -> 15.51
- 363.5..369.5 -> 15.44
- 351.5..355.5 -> 16.36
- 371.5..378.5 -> 16.06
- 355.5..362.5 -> 15.96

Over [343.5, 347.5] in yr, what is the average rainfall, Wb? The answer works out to 13.5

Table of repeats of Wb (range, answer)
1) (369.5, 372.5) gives 15.7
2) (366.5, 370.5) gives 15.2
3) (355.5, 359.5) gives 15.5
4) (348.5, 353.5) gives 14.8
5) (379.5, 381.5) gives 15.7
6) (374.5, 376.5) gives 14.8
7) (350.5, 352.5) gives 15.1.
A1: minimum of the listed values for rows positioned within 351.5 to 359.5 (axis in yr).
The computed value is 14.63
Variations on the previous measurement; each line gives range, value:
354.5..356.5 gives 15.9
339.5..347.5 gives 12.6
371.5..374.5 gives 14.13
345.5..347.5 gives 13.59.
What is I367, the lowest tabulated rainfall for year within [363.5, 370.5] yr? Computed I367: 14.24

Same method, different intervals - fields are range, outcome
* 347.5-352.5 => 13.47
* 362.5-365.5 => 14.7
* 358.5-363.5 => 14.82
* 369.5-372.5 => 15.26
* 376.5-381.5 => 14.62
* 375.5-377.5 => 14.16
